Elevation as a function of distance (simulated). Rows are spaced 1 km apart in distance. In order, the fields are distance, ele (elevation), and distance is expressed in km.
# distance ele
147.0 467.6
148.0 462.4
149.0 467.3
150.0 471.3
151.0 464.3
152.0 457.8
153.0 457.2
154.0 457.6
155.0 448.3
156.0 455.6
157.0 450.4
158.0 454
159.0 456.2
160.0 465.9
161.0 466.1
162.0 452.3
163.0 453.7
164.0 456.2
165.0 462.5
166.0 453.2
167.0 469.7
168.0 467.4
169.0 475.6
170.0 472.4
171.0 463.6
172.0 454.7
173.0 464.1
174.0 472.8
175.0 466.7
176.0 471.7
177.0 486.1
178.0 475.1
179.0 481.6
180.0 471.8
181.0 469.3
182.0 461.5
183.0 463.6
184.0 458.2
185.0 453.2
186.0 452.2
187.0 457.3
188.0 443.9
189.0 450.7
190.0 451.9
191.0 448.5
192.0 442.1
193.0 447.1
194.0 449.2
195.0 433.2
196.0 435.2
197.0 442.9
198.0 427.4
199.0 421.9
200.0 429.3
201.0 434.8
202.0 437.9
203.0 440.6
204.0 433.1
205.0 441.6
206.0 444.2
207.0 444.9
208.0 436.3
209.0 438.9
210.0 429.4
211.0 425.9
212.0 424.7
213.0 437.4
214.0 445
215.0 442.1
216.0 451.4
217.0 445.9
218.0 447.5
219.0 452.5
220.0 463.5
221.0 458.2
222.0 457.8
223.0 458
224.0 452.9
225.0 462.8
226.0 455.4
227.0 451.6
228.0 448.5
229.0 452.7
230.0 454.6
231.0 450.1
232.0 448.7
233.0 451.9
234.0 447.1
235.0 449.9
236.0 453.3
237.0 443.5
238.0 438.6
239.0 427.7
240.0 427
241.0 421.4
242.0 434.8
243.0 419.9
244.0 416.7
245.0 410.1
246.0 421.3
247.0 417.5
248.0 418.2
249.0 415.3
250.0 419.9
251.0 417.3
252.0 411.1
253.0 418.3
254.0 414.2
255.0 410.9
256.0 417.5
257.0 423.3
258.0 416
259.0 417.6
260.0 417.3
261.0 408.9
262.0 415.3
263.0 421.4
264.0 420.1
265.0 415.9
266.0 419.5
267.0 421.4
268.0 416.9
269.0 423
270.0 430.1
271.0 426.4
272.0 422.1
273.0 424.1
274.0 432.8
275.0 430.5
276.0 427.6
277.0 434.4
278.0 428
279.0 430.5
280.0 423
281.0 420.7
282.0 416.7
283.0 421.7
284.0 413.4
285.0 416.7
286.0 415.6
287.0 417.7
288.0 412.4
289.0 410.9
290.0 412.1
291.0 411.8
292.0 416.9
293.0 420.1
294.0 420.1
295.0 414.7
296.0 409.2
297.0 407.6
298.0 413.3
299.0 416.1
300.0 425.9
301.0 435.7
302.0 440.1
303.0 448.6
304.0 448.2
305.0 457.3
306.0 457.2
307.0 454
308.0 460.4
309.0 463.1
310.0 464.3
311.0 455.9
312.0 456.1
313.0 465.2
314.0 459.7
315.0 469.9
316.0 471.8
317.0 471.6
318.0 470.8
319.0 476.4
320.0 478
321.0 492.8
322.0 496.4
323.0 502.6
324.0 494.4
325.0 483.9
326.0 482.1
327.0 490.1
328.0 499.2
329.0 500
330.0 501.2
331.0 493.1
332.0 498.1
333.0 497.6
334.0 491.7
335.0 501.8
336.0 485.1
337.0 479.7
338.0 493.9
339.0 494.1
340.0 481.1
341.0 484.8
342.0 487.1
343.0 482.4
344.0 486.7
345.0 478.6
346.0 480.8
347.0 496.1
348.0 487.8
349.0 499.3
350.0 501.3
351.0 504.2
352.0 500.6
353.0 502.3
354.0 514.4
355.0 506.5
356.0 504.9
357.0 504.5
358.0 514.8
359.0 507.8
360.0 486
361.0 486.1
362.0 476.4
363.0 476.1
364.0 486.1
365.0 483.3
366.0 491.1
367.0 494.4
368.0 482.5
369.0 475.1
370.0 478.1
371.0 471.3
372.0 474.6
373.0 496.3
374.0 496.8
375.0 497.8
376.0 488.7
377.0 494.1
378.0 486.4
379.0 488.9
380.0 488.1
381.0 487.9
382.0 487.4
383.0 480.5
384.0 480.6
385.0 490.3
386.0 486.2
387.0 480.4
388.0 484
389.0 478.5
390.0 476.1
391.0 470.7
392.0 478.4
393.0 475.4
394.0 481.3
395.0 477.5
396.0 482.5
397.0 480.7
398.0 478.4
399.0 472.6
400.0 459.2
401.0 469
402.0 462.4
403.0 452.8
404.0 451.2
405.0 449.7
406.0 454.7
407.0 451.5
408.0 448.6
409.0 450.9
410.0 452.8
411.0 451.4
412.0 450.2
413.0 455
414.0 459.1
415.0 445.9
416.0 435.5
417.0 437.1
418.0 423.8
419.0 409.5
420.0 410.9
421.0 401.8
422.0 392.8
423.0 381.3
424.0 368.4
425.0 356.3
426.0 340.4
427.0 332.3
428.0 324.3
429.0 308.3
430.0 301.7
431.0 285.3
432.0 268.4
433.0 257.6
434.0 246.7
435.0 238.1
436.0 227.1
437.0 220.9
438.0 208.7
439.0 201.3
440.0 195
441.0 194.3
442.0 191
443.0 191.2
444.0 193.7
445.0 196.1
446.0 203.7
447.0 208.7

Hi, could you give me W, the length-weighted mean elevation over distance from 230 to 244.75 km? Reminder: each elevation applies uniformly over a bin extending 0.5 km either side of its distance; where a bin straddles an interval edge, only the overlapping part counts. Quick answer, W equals 438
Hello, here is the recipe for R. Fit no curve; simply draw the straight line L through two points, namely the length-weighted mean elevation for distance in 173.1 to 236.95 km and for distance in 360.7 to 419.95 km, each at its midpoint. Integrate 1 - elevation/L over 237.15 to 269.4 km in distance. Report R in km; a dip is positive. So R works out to 2.5 km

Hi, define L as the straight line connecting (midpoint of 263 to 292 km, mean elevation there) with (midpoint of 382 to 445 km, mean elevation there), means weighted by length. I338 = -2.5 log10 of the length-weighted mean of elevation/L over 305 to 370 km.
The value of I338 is -0.19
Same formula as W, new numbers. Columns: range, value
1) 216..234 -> 453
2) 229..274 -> 426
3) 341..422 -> 475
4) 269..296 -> 421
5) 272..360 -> 463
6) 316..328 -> 485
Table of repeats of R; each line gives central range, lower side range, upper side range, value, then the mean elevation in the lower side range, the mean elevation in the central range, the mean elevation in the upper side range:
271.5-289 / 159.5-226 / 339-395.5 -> 1.8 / 452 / 422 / 488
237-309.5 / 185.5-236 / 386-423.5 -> 3.9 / 445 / 424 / 454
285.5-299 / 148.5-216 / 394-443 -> 0.1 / 453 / 414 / 375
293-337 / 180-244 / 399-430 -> -3.5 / 445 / 465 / 419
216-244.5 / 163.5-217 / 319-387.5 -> 0.9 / 451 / 446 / 491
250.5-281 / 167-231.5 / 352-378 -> 3.0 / 451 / 421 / 492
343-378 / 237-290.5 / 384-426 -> -4.1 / 421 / 492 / 450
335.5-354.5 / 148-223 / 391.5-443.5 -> -4.3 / 453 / 492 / 378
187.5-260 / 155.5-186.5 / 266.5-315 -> 2.0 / 464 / 437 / 431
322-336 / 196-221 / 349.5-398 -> -0.6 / 439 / 495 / 488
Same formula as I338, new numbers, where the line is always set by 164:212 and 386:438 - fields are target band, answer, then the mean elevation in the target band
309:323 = -0.110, 472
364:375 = -0.167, 485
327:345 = -0.163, 491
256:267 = 0.050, 418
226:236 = -0.018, 451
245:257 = 0.058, 417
